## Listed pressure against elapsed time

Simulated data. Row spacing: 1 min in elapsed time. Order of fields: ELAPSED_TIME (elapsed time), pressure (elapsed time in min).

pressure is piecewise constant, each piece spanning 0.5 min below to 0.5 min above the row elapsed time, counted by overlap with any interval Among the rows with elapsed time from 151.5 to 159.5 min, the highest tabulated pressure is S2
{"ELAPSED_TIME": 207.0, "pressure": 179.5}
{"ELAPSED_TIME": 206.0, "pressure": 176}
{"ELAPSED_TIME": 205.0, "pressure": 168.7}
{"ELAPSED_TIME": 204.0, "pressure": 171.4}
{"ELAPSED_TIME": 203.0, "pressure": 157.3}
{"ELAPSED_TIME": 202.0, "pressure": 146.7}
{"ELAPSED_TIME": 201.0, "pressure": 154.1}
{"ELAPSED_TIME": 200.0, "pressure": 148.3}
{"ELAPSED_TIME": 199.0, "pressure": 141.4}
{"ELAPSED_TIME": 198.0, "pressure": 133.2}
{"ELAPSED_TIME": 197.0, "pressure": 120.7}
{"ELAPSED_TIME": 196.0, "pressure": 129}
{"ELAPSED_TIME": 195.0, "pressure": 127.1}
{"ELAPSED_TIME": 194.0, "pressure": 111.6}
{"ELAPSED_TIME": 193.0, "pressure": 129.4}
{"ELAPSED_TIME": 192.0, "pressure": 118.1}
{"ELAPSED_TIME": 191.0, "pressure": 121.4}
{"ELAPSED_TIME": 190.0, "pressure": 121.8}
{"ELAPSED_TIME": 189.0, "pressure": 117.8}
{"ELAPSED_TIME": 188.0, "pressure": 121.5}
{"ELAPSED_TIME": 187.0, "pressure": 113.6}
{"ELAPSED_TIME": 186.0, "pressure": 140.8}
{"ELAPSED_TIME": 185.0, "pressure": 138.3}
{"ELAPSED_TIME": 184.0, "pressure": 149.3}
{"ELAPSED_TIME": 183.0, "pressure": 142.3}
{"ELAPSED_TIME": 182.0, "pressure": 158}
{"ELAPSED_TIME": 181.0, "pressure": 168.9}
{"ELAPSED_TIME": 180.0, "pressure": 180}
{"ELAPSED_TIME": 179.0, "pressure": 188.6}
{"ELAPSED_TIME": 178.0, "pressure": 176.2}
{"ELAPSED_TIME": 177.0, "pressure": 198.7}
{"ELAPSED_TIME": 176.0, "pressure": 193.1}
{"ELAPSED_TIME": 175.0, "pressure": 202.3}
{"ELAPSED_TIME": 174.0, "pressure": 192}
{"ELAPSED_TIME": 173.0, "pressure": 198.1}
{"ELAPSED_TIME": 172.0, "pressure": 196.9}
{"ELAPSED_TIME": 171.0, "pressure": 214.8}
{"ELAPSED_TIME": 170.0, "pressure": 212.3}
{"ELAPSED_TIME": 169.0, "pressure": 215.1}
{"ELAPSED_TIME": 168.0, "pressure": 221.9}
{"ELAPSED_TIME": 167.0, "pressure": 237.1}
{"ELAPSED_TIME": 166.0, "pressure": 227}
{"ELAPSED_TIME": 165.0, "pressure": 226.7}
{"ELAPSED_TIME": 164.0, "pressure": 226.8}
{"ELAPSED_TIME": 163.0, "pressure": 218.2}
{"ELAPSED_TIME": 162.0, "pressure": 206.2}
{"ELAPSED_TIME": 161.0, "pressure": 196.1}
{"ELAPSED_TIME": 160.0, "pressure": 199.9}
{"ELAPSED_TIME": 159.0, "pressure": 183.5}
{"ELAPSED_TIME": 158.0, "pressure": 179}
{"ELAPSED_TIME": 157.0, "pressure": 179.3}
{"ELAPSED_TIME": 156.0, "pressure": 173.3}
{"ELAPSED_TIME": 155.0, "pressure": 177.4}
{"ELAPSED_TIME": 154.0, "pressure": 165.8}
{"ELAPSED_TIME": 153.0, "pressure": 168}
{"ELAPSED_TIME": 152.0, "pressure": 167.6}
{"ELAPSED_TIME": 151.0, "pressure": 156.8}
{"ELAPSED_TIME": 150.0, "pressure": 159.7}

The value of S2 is 183.5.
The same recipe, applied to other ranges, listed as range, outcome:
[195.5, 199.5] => 141.4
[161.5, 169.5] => 237.1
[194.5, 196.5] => 129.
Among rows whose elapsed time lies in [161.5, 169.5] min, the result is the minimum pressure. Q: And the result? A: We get 206.2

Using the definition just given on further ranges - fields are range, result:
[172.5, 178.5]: 176.2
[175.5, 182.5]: 158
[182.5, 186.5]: 138.3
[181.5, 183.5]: 142.3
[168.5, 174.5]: 192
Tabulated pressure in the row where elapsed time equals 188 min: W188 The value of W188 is 121.5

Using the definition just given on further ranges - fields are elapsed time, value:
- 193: 129.4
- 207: 179.5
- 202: 146.7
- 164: 226.8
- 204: 171.4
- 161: 196.1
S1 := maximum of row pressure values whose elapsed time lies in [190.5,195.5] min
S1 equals 129.4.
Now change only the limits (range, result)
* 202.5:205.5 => 171.4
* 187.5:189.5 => 121.5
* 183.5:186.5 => 149.3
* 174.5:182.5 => 202.3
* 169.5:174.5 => 214.8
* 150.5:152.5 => 167.6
